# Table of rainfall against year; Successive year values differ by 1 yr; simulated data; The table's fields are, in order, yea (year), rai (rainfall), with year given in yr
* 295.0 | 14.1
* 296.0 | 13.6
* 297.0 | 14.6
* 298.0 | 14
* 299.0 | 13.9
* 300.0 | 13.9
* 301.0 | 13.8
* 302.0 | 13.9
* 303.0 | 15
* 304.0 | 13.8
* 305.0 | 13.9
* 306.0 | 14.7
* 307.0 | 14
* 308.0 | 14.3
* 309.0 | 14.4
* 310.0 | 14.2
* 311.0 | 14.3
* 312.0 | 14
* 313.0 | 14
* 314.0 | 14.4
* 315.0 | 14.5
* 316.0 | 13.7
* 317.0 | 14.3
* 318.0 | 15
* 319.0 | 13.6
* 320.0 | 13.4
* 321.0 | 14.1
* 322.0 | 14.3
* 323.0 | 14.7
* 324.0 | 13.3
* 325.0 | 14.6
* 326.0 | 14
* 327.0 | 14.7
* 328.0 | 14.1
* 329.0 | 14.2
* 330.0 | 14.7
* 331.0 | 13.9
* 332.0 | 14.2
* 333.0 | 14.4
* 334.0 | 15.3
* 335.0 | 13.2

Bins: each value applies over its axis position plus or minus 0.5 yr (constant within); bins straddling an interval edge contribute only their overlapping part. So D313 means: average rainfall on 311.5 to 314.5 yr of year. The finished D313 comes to 14.1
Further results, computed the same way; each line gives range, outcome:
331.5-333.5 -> 14.3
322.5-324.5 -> 14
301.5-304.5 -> 14.2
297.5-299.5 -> 13.9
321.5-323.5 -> 14.5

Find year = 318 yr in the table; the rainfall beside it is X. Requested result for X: 15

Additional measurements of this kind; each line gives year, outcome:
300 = 13.9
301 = 13.8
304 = 13.8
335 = 13.2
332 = 14.2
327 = 14.7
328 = 14.1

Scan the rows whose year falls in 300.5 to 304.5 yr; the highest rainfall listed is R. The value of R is 15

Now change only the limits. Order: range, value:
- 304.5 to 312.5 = 14.7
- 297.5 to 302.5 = 14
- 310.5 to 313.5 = 14.3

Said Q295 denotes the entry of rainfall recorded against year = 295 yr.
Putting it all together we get 14.1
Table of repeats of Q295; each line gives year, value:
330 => 14.7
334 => 15.3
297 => 14.6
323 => 14.7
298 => 14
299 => 13.9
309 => 14.4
